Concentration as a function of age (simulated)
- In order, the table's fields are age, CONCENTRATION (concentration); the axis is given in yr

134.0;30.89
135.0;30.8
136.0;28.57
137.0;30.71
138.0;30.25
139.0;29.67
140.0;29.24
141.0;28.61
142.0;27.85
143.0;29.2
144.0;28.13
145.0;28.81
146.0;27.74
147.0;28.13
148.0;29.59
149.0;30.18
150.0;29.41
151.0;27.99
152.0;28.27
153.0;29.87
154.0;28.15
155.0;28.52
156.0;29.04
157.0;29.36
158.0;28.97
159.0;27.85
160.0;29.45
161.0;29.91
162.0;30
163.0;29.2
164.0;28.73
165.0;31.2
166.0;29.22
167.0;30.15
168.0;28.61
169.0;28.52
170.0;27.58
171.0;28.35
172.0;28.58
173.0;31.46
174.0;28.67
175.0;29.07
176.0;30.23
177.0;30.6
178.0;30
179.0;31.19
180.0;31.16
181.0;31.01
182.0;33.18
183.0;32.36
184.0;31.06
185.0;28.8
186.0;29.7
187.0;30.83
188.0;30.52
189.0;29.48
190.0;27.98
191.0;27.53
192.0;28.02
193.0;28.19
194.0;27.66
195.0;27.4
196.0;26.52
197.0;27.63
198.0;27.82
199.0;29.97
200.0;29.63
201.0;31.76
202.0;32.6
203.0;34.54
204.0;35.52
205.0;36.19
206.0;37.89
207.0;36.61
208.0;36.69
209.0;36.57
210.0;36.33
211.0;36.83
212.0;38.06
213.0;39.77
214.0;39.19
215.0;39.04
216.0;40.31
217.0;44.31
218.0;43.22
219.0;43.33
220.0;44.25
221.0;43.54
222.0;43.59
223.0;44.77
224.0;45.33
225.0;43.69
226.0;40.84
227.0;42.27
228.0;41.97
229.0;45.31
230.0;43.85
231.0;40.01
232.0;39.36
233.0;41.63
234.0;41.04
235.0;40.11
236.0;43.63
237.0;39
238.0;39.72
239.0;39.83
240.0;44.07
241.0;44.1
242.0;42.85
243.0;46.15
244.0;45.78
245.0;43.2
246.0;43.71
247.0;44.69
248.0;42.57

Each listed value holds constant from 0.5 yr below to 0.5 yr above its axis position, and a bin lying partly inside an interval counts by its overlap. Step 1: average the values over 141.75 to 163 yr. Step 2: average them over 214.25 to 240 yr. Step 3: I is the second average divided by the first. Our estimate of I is 1.46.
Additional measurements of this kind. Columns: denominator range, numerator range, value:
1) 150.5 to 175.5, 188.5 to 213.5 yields 1.11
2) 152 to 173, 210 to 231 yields 1.44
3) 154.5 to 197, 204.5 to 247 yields 1.41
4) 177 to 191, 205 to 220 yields 1.29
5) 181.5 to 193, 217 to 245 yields 1.43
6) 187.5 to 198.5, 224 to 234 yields 1.50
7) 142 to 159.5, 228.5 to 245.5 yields 1.47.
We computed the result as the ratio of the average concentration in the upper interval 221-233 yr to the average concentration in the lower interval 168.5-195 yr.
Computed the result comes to 1.44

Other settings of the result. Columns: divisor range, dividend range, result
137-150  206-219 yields 1.34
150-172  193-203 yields 1.01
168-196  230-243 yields 1.41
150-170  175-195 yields 1.03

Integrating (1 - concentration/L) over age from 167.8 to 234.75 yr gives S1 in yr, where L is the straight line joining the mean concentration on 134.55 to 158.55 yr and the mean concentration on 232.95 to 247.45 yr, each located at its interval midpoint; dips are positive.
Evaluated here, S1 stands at 4.3 yr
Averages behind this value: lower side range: 29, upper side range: 42.7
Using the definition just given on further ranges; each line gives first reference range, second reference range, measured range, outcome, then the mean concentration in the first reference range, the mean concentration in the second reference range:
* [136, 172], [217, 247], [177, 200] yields 3.6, 29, 42.8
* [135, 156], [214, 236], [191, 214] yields 3.5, 29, 42.4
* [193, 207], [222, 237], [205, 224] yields -1.8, 31.3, 42.3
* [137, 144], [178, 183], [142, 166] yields 0.8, 29.2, 31.5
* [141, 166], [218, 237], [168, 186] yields 1.8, 29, 42.6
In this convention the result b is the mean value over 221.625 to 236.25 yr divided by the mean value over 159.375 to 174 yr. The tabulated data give 1.4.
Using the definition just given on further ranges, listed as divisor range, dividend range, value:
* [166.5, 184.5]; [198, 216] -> 1.18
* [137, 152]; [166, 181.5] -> 1.02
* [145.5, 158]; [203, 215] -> 1.29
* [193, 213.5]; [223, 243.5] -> 1.28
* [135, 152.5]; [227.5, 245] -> 1.46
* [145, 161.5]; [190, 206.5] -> 1.05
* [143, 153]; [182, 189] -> 1.07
